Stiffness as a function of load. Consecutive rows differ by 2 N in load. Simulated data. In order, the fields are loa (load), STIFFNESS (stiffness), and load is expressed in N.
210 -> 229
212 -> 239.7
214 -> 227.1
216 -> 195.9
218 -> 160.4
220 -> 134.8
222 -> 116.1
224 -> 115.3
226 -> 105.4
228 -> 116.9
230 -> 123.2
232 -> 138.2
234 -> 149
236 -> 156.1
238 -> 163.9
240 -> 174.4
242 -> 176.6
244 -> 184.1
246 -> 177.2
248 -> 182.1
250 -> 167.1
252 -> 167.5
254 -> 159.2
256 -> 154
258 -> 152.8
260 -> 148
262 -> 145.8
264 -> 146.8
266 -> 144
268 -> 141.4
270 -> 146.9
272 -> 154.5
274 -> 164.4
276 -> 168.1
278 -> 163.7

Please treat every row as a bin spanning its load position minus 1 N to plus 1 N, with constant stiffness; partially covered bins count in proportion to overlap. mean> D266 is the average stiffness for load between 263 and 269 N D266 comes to 144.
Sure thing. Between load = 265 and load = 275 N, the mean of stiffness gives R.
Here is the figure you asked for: 150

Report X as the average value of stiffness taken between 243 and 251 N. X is 178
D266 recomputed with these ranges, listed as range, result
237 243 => 172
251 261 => 156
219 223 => 125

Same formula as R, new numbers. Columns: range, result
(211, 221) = 192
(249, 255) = 165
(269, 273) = 151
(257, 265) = 148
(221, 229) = 113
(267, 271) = 144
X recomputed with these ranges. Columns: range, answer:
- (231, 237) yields 148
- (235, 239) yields 160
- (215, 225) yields 144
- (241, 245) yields 180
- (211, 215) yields 233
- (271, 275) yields 159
